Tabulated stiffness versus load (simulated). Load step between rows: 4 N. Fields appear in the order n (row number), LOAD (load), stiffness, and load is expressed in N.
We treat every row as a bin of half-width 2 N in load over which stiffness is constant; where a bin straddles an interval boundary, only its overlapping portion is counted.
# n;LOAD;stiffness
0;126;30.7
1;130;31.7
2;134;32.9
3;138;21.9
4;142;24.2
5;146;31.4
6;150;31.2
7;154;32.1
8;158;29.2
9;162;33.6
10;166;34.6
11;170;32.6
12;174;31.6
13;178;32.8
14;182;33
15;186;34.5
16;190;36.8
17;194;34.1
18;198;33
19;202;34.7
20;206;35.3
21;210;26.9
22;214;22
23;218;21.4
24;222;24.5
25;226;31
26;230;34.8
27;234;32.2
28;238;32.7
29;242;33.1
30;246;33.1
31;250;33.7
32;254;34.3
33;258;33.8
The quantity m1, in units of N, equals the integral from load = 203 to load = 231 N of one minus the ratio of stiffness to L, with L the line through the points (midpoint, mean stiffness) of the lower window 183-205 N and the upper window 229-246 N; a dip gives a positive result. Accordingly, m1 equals 4.8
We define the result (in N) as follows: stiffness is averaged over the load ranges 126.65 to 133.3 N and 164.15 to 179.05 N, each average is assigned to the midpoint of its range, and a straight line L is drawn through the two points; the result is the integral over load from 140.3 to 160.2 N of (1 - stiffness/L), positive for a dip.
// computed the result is 1.6 N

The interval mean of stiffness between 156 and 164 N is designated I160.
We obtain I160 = 31.4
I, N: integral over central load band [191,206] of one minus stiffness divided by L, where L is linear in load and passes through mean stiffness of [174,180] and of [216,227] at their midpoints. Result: -2.8 N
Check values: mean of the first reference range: 32.4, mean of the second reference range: 25.1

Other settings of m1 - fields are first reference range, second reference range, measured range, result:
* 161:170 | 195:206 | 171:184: 0.6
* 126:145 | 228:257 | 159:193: -3.8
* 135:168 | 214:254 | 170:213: -4.0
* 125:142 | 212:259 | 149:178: -3.0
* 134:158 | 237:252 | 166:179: -1.2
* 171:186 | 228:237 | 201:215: 1.3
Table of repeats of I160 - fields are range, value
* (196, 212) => 32.5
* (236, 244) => 32.9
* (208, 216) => 24.4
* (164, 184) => 32.9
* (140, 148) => 27.8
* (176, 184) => 32.9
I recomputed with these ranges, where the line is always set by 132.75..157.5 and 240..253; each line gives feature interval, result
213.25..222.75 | 2.9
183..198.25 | -1.9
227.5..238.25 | -0.1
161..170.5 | -1.3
